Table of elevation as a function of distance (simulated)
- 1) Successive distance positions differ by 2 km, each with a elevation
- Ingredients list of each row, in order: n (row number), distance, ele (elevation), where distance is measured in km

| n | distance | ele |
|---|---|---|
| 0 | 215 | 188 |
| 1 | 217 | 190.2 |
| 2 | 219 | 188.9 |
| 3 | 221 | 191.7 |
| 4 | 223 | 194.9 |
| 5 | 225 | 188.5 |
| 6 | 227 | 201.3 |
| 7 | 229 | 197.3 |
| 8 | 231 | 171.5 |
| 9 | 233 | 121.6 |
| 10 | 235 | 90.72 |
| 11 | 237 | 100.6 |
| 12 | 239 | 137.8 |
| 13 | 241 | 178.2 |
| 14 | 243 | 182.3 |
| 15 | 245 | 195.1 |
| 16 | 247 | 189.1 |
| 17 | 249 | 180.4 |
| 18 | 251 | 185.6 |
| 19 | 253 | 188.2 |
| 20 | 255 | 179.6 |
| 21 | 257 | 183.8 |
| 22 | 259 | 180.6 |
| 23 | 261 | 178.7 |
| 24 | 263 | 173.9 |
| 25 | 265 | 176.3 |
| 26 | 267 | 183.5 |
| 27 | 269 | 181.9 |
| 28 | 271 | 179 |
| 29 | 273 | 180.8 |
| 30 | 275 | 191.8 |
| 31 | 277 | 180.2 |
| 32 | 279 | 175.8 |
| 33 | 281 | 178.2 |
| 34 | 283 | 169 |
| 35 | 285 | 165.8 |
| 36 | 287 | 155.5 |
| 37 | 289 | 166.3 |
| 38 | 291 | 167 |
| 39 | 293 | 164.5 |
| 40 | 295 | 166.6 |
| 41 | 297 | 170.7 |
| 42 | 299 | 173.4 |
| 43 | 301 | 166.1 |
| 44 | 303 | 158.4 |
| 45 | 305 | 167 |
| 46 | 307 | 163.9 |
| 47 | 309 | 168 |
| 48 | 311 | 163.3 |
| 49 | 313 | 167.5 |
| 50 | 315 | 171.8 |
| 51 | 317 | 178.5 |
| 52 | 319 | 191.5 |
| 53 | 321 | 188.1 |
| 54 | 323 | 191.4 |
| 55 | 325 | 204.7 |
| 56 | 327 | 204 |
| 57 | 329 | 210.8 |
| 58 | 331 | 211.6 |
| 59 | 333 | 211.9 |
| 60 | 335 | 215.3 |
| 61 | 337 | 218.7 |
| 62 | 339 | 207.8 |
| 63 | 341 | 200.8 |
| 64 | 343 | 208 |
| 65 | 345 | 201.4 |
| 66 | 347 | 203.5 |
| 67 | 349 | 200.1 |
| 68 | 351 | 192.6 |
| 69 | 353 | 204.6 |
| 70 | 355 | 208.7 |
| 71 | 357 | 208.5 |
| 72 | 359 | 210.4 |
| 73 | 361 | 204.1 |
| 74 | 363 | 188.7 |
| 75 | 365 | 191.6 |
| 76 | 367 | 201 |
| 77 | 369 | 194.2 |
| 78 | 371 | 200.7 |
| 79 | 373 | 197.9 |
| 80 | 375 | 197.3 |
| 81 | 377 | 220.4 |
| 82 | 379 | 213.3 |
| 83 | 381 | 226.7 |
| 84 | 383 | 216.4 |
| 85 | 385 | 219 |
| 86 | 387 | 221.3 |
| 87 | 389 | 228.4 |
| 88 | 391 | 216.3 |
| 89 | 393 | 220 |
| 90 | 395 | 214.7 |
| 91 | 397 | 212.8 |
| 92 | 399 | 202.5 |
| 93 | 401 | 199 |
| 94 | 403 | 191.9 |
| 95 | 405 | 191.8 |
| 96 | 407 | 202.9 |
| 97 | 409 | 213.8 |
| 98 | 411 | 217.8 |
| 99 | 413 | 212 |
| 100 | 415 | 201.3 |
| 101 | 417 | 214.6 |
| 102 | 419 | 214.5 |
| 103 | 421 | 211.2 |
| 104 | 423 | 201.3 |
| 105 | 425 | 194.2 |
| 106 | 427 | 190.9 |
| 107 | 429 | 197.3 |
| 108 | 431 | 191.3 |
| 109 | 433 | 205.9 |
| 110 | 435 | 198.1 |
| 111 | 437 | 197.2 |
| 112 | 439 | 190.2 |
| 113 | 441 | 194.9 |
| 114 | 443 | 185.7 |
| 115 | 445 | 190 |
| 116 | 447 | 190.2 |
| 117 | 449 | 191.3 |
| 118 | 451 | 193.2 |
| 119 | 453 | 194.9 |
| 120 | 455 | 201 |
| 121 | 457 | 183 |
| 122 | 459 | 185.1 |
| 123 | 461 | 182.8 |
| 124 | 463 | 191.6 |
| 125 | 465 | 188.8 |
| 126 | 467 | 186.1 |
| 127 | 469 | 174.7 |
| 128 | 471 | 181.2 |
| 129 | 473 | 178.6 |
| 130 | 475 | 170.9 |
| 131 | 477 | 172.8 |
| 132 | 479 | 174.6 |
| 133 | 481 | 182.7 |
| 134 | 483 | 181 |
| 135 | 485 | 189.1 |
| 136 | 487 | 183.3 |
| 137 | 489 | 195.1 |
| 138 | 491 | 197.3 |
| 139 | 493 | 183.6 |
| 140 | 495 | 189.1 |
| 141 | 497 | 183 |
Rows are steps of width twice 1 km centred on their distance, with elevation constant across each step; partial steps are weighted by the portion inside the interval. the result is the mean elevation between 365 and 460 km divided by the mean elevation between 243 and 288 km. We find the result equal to 1.1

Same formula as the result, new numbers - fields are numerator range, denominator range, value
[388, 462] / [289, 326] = 1.16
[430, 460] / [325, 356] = 0.93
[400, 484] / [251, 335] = 1.08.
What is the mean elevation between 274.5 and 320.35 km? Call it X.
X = 170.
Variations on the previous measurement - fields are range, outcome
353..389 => 208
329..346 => 210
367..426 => 209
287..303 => 166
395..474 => 196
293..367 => 191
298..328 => 177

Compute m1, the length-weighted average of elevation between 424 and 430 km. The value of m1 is 194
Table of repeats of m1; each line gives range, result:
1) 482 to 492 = 189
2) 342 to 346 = 205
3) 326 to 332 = 209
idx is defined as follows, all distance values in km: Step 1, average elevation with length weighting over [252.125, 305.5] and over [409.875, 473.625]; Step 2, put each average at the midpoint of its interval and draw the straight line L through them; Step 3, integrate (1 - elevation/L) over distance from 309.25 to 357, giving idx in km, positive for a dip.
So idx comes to -4.40 km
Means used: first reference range 174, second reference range 195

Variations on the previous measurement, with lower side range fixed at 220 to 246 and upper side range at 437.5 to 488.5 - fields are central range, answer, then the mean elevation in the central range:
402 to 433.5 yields -3.7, 203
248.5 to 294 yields -2.1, 177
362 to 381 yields -2.6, 202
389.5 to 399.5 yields -1.9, 215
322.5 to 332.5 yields -1.8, 206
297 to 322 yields 0.1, 171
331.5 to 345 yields -2.7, 210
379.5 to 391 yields -2.7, 221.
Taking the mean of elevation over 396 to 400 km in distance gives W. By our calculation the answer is 208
